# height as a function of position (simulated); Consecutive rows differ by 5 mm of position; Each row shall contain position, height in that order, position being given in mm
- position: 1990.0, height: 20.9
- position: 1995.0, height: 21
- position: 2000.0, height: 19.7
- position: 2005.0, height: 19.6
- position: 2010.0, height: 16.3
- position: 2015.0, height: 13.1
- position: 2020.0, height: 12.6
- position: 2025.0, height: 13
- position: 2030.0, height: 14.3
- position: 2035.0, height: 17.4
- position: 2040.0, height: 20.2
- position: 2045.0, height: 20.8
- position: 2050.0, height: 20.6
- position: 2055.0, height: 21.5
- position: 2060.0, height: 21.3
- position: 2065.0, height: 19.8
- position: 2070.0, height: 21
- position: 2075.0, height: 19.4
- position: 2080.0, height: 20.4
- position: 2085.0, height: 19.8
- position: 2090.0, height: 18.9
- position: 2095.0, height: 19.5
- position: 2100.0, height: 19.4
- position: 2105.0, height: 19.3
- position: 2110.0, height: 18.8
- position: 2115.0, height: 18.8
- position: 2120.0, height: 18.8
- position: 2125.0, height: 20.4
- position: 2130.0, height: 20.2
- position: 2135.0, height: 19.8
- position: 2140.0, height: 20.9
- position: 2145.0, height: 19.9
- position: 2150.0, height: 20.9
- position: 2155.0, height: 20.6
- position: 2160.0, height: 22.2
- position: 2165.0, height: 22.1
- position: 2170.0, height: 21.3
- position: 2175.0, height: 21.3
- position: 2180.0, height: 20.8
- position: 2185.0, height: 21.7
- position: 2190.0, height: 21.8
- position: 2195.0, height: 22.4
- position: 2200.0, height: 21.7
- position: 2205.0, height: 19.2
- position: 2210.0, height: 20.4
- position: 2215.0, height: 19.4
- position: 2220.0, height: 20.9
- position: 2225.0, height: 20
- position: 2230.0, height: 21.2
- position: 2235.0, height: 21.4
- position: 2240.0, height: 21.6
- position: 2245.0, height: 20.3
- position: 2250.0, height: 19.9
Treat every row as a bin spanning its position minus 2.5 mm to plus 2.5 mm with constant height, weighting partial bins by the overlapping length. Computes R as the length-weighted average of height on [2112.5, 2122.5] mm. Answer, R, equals 18.8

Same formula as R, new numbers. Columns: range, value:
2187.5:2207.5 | 21.3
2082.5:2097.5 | 19.4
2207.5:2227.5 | 20.2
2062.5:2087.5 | 20.1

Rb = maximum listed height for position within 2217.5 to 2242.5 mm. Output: 21.6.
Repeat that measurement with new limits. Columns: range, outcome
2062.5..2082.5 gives 21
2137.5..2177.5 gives 22.2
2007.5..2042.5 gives 20.2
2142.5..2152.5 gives 20.9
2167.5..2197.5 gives 22.4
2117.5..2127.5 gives 20.4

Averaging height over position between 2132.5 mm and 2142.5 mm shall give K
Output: 20.4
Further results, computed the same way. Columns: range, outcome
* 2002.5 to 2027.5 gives 14.9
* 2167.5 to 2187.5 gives 21.3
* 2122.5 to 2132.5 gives 20.3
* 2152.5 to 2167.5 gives 21.6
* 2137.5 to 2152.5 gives 20.6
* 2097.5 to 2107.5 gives 19.4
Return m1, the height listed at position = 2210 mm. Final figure 20.4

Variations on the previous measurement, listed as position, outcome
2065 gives 19.8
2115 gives 18.8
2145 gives 19.9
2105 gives 19.3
